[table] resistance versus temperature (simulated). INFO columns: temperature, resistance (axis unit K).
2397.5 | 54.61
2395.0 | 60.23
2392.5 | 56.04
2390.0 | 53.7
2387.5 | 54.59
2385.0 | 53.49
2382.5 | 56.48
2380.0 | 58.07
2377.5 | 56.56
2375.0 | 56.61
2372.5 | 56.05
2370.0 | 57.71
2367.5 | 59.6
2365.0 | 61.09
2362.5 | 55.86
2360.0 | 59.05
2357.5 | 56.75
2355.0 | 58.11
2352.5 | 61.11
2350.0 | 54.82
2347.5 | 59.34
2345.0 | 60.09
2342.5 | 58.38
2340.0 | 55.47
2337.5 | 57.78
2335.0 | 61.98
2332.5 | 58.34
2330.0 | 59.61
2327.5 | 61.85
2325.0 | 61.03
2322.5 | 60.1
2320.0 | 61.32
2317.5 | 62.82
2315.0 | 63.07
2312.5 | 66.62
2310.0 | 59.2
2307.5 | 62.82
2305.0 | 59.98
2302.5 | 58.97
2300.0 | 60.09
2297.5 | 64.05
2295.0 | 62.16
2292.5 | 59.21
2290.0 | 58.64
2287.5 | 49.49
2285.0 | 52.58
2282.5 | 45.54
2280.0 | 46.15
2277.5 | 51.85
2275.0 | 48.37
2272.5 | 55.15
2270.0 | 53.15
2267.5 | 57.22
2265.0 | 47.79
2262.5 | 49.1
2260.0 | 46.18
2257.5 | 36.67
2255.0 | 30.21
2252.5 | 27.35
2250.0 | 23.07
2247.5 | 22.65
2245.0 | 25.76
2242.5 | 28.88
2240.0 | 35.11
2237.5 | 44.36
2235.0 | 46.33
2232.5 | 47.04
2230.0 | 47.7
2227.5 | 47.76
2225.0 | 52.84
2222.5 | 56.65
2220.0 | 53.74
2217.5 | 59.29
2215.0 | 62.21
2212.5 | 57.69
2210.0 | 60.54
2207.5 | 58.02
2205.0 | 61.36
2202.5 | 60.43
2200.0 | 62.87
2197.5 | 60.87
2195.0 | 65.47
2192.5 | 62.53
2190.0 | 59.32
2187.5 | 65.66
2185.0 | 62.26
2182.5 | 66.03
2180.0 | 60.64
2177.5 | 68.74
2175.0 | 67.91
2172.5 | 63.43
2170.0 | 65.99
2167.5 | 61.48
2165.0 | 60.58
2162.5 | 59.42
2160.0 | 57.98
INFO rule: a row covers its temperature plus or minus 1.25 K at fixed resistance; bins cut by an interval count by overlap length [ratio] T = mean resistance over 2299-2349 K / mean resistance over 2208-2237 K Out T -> 1.13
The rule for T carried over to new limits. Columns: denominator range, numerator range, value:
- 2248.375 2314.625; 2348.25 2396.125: 1.12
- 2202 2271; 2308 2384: 1.28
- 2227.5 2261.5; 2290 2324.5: 1.71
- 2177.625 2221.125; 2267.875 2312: 0.91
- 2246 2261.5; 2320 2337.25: 1.93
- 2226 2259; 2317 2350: 1.66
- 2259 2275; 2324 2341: 1.16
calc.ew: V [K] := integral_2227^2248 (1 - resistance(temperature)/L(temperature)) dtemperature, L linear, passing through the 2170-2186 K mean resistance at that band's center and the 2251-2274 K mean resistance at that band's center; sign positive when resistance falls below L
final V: 5.1 K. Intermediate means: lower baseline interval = 65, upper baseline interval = 44.6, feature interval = 38.6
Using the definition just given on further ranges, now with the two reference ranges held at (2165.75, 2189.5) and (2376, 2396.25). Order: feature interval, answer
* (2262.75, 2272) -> 1.3 K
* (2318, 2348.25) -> -0.7 K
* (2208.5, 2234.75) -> 3.5 K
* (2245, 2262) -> 8.3 K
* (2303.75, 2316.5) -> -0.7 K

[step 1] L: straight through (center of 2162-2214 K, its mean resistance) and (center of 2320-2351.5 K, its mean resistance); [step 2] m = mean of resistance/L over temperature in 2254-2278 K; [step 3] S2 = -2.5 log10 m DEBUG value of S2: 0.264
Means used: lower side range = 62.5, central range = 47.6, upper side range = 59.2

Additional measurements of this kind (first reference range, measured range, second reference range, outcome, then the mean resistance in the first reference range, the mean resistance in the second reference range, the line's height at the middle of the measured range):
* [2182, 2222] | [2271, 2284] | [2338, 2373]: 0.20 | 61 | 58.1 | 59.6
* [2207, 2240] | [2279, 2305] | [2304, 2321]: 0.08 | 52.6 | 62.3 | 60.1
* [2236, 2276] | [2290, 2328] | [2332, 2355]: -0.20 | 39.4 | 58.6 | 51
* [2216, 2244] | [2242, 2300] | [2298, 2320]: 0.21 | 47.2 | 61.8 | 54.7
